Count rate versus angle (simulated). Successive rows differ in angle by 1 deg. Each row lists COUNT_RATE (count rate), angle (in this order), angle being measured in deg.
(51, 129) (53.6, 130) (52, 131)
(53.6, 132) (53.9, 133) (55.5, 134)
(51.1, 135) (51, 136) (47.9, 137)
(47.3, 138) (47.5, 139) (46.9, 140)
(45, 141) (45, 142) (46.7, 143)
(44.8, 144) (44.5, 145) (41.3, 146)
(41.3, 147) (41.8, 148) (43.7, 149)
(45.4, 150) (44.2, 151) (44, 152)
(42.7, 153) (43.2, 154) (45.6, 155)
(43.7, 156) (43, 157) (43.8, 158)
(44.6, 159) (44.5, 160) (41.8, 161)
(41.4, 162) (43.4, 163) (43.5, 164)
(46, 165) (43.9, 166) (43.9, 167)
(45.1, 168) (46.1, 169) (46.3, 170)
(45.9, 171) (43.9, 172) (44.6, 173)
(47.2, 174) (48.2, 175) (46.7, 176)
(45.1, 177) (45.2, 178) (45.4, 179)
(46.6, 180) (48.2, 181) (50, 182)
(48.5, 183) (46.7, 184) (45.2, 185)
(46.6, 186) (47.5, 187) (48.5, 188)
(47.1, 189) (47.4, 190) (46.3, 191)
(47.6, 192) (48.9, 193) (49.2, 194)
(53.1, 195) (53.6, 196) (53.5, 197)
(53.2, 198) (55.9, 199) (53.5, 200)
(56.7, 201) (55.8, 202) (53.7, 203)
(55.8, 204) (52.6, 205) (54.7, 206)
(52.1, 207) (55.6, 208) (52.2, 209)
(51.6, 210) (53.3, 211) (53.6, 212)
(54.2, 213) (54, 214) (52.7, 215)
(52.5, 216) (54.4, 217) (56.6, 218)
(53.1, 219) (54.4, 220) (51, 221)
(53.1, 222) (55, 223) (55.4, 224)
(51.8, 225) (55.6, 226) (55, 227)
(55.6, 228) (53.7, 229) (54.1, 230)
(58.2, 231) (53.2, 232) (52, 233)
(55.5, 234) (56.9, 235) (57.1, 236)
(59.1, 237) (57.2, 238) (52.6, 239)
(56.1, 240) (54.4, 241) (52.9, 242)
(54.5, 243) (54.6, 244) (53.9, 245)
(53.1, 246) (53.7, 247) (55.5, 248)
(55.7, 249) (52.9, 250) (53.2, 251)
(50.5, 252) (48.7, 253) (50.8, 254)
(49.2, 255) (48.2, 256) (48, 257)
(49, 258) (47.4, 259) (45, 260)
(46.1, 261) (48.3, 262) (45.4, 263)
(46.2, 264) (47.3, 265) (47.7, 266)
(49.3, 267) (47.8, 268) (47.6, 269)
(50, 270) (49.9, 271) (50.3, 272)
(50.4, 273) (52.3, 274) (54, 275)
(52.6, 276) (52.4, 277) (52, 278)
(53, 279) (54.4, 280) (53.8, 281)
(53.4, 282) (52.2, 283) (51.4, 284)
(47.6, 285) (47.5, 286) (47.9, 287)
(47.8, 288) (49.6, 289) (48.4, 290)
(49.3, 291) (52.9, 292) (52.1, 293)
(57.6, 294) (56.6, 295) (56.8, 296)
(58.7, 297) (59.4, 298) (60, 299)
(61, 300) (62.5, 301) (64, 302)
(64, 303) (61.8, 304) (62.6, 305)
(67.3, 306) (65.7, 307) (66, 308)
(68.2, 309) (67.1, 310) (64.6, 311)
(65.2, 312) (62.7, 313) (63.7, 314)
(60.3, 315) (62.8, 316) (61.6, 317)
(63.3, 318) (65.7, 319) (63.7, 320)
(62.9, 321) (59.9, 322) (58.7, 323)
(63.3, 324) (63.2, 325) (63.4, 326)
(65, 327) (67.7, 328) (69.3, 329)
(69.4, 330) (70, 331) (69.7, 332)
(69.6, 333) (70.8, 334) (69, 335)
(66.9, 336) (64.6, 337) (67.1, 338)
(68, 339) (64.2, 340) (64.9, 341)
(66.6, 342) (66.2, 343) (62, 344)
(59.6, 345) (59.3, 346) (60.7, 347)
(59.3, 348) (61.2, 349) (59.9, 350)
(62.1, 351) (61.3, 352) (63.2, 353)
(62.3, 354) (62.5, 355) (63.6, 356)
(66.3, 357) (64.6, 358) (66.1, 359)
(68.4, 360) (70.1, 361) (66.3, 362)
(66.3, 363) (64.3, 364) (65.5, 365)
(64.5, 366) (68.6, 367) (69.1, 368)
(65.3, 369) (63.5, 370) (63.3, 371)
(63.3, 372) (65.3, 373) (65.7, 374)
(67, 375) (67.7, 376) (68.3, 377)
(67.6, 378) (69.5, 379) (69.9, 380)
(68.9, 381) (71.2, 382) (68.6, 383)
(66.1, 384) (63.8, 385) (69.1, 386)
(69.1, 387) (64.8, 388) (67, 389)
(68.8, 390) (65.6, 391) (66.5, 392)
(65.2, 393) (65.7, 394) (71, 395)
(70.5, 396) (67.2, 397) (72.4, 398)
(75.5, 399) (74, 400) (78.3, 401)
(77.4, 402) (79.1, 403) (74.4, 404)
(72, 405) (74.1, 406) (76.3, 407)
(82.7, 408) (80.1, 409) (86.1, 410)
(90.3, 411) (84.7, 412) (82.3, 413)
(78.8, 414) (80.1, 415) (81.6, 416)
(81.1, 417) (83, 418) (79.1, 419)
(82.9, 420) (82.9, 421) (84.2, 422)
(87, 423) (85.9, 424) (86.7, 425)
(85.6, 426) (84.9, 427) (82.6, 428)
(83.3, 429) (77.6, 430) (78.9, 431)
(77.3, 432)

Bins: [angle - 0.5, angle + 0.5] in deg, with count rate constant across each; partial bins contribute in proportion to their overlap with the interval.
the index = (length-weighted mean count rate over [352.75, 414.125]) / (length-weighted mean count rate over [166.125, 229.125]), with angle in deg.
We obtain 1.38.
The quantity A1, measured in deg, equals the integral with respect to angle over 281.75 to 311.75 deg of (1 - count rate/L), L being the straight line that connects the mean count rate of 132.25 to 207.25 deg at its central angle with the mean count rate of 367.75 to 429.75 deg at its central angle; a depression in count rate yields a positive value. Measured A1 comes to 2.3 deg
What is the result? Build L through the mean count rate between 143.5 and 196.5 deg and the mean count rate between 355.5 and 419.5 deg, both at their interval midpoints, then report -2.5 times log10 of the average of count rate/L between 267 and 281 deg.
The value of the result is 0.13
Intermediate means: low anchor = 45.6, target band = 51.3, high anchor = 71.1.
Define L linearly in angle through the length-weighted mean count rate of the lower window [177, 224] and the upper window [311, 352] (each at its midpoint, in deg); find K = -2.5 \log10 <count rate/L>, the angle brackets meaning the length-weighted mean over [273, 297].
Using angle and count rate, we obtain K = 0.15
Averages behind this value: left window 51.4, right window 64.3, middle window 52.1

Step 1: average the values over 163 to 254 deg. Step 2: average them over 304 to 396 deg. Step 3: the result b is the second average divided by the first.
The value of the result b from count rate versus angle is 1.3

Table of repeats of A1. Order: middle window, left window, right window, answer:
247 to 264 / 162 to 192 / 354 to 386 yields 1.5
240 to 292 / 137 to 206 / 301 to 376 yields 5.8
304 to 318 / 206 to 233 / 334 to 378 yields -0.7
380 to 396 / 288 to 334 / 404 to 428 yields 1.9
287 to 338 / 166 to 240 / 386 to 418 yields 1.7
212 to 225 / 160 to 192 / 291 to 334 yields -0.7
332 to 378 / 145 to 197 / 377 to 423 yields 2.5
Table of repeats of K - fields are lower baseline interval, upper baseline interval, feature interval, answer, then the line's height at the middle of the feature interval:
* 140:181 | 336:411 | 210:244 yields -0.05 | 51.8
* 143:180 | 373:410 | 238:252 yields 0.00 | 53.9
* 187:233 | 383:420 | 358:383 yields 0.07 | 71.1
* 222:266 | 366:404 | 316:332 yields -0.05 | 61.7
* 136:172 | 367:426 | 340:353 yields 0.09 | 67.6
